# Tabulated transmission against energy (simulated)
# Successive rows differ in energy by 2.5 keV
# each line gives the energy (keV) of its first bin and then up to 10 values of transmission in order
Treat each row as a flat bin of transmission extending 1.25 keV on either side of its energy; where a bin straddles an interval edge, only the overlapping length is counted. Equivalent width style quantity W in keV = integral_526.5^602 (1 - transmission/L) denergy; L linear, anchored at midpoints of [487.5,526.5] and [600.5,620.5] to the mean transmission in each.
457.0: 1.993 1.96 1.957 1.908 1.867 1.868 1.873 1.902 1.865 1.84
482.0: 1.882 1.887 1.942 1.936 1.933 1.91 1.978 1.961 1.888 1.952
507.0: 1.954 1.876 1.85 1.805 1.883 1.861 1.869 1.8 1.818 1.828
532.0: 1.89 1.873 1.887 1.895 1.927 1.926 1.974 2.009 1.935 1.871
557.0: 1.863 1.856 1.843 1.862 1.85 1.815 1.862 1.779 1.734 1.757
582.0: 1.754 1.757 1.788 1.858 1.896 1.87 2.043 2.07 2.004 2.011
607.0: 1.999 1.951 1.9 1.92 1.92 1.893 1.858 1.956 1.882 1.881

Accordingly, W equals 2.1 keV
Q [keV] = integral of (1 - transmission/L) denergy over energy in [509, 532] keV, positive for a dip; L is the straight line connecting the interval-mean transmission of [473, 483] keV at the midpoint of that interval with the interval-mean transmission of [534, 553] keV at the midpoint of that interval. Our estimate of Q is 0.8 keV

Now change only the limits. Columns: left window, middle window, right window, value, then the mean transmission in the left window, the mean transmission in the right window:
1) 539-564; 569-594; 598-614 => 1.92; 1.91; 1.99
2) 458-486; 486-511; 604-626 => -0.42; 1.89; 1.93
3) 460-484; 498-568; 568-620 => -0.02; 1.89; 1.88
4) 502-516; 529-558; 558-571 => -0.74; 1.89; 1.85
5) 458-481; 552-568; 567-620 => 0.20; 1.89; 1.88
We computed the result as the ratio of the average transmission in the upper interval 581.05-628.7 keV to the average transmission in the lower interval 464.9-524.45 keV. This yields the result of 1.0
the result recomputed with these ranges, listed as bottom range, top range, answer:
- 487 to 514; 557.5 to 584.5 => 0.94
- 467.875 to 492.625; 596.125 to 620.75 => 1.04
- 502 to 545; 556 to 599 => 0.98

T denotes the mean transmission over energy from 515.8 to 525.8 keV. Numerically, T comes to 1.85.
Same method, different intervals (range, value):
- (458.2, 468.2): 1.92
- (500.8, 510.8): 1.92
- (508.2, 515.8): 1.84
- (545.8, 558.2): 1.93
